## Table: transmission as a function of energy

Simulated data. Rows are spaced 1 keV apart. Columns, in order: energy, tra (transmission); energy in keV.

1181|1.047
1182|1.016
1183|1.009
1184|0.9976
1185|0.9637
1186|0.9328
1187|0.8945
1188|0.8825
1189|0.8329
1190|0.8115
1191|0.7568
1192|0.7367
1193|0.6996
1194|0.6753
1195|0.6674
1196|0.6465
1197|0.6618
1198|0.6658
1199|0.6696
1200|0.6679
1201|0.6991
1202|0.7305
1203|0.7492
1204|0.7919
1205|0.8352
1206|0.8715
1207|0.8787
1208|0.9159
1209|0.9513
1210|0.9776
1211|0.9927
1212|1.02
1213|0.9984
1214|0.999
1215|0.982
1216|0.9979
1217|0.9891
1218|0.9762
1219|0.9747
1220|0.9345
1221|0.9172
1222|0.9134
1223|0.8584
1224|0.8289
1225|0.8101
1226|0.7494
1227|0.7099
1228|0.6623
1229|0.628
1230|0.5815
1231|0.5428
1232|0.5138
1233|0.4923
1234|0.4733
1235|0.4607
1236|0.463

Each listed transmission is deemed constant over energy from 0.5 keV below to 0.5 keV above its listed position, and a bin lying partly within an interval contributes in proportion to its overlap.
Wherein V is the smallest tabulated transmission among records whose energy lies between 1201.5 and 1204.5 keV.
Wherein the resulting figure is 0.7305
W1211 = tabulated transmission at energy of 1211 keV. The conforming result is 0.9927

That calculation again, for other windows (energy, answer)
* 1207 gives 0.8787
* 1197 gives 0.6618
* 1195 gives 0.6674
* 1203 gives 0.7492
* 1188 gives 0.8825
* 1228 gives 0.6623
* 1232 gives 0.5138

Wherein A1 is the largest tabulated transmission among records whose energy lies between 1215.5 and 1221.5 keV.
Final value 0.9979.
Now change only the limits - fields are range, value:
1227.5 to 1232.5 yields 0.6623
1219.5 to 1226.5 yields 0.9345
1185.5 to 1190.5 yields 0.9328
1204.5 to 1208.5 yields 0.9159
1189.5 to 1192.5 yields 0.8115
